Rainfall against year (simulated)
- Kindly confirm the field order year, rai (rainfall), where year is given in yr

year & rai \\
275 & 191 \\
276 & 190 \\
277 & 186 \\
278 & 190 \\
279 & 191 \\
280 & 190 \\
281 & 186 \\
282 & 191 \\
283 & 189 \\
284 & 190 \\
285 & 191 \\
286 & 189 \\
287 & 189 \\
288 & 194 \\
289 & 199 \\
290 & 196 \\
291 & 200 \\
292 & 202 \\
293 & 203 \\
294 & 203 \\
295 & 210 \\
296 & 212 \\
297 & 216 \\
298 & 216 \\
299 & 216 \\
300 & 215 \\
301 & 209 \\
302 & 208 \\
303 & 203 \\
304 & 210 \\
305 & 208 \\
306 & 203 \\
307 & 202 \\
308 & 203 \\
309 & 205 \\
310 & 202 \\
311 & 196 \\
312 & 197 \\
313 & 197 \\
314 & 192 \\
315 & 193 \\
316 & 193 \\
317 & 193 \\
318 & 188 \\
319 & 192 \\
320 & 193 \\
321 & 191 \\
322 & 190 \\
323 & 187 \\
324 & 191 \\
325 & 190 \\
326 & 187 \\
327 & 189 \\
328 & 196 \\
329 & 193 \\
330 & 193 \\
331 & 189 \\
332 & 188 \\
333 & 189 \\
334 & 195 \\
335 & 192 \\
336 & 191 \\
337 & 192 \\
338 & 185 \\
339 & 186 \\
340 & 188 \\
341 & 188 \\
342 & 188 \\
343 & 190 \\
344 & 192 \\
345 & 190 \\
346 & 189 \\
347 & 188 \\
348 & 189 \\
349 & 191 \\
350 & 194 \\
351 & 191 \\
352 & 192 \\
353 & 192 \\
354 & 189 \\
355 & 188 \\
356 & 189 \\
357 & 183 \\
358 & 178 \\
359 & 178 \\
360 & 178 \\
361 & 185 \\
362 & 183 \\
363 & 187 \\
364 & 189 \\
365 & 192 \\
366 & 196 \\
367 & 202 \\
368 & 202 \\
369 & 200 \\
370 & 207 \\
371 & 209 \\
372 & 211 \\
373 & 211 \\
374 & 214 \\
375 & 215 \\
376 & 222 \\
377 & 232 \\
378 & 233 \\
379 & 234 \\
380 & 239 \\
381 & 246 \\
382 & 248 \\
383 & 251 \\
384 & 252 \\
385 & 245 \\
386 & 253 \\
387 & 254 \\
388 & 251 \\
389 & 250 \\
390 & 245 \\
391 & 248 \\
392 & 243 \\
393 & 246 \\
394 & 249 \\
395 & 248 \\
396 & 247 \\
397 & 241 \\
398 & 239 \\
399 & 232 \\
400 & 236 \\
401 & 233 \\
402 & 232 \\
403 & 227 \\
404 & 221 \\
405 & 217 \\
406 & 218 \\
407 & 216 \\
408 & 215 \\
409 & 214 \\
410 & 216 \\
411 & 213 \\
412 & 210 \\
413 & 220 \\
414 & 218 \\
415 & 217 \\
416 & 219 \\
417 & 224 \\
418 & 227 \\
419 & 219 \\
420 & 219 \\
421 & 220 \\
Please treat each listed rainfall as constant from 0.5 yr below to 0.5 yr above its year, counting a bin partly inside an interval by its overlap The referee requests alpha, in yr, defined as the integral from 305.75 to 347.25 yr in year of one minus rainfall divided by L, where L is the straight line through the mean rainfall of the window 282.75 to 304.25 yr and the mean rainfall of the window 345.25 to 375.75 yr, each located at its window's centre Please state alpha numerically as 1.3 yr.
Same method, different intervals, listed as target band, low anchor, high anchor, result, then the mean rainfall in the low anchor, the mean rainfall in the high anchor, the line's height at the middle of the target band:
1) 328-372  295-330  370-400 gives 5.7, 199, 238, 219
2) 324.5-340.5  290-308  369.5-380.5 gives 1.7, 208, 221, 213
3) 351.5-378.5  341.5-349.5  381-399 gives 2.1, 190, 247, 215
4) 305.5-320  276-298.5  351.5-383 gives 0.2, 197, 205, 199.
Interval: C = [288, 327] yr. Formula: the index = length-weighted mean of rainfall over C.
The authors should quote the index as 200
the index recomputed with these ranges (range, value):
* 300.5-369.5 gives 192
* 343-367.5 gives 189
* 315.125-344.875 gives 190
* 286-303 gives 205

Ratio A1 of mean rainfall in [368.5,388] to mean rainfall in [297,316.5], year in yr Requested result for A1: 1.1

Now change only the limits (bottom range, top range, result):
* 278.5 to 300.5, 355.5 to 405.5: 1.12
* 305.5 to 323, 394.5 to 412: 1.16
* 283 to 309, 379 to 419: 1.15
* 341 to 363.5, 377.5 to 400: 1.31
